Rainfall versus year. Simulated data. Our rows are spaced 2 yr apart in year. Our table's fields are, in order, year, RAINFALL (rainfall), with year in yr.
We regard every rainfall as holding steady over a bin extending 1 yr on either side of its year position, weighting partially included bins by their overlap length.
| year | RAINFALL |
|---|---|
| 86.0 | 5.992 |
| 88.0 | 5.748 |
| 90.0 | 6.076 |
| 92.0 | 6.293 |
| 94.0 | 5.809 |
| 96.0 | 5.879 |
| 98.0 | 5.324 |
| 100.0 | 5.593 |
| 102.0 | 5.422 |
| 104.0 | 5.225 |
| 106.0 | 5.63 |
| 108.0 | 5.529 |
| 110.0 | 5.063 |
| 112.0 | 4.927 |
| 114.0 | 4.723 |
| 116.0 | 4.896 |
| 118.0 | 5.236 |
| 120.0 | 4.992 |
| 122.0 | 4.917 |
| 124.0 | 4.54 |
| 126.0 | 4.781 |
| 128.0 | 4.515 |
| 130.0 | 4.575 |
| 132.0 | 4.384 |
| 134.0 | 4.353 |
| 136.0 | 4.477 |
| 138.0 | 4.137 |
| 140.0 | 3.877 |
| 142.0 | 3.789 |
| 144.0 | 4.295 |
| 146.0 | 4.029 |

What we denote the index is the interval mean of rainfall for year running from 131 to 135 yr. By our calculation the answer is 4.37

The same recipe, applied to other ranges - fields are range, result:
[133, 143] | 4.13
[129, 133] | 4.48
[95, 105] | 5.49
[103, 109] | 5.46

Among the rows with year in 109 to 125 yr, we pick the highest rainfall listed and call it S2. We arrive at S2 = 5.236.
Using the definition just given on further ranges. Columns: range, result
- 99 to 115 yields 5.63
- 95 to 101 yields 5.879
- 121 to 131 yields 4.917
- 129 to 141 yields 4.575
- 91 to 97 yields 6.293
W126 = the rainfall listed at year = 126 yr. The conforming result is 4.781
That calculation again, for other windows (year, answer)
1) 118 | 5.236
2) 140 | 3.877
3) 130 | 4.575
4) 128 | 4.515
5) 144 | 4.295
